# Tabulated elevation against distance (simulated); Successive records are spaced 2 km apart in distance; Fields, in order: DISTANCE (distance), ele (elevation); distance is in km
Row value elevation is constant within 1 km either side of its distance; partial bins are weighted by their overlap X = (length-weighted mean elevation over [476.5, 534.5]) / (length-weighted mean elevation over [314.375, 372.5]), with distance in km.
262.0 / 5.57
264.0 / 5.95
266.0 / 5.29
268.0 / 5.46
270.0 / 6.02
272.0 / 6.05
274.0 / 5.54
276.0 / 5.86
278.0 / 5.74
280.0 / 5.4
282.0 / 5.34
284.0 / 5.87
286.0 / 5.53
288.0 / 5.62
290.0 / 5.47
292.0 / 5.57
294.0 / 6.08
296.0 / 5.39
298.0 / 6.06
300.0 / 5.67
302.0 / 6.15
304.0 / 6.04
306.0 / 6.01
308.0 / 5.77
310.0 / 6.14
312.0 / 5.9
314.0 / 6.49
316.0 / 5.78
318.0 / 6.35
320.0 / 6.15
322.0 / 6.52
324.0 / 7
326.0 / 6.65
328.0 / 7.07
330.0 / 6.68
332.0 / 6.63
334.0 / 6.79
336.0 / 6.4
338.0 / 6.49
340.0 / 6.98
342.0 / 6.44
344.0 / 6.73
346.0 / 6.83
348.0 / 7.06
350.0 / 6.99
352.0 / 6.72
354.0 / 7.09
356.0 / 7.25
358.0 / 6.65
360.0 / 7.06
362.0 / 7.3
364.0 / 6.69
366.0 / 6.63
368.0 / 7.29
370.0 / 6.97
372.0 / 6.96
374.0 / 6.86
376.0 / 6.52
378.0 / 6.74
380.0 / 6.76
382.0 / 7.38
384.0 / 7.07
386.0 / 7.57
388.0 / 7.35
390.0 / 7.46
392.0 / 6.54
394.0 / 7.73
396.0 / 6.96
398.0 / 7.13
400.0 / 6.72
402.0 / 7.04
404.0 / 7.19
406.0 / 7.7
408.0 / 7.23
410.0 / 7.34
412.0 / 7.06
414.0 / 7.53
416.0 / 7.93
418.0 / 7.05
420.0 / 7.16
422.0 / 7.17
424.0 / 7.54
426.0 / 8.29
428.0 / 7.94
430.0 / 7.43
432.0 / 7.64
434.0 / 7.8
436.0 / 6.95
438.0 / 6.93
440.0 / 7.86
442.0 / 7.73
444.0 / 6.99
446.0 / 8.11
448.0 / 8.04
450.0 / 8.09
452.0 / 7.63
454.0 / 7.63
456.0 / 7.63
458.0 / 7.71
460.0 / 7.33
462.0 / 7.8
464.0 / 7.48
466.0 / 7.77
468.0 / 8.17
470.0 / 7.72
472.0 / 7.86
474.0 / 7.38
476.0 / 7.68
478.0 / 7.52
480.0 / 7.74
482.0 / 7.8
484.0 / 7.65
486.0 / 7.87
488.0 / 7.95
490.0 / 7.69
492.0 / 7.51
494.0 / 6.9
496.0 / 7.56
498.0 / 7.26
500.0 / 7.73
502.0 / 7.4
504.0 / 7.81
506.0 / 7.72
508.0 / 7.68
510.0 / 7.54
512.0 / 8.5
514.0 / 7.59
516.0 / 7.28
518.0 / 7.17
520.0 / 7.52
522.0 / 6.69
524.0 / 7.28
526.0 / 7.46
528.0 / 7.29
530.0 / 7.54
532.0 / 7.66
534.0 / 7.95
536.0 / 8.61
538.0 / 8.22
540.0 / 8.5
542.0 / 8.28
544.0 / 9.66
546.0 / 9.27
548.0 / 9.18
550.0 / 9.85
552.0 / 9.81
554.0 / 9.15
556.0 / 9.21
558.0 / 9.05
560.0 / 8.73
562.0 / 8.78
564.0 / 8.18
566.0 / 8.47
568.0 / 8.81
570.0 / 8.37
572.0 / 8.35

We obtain 1.1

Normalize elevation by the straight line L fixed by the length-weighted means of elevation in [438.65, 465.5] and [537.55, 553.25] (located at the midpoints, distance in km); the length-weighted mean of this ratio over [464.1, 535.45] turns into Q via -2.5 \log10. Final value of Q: 0.11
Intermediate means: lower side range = 7.69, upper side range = 9.13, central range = 7.6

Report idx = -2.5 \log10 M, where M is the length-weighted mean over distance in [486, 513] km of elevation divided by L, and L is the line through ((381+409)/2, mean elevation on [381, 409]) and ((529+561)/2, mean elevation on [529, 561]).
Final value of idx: 0.09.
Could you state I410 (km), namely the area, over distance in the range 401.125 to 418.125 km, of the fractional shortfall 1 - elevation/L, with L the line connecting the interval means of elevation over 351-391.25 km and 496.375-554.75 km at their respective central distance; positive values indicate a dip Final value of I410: -0.2 km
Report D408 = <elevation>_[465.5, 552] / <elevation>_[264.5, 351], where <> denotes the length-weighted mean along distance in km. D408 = 1.3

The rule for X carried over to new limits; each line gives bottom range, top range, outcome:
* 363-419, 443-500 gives 1.08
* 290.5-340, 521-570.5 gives 1.36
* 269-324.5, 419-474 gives 1.29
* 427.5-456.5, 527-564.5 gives 1.14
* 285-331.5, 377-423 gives 1.18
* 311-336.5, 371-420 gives 1.10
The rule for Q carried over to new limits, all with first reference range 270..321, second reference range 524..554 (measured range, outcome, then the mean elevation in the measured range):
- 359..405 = -0.04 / 7.04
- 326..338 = -0.08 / 6.69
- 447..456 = -0.04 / 7.82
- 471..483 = 0.02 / 7.66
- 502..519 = 0.07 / 7.65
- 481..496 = 0.05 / 7.62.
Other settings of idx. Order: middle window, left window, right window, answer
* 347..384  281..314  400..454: -0.04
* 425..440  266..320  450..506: -0.06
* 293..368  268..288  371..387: -0.02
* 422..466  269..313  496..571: -0.05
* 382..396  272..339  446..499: -0.06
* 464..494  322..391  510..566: 0.02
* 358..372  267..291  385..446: -0.04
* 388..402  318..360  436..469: 0.01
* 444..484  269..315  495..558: -0.03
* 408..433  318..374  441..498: -0.02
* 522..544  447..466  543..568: 0.11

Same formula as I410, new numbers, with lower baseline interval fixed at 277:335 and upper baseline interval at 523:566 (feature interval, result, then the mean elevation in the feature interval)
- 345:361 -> -1.0 km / 6.96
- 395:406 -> 0.0 km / 7.07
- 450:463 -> 0.0 km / 7.66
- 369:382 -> -0.1 km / 6.85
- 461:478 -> 0.1 km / 7.72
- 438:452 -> -0.4 km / 7.73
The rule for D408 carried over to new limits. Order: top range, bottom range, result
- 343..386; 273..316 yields 1.20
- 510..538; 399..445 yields 1.03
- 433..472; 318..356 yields 1.14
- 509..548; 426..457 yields 1.04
